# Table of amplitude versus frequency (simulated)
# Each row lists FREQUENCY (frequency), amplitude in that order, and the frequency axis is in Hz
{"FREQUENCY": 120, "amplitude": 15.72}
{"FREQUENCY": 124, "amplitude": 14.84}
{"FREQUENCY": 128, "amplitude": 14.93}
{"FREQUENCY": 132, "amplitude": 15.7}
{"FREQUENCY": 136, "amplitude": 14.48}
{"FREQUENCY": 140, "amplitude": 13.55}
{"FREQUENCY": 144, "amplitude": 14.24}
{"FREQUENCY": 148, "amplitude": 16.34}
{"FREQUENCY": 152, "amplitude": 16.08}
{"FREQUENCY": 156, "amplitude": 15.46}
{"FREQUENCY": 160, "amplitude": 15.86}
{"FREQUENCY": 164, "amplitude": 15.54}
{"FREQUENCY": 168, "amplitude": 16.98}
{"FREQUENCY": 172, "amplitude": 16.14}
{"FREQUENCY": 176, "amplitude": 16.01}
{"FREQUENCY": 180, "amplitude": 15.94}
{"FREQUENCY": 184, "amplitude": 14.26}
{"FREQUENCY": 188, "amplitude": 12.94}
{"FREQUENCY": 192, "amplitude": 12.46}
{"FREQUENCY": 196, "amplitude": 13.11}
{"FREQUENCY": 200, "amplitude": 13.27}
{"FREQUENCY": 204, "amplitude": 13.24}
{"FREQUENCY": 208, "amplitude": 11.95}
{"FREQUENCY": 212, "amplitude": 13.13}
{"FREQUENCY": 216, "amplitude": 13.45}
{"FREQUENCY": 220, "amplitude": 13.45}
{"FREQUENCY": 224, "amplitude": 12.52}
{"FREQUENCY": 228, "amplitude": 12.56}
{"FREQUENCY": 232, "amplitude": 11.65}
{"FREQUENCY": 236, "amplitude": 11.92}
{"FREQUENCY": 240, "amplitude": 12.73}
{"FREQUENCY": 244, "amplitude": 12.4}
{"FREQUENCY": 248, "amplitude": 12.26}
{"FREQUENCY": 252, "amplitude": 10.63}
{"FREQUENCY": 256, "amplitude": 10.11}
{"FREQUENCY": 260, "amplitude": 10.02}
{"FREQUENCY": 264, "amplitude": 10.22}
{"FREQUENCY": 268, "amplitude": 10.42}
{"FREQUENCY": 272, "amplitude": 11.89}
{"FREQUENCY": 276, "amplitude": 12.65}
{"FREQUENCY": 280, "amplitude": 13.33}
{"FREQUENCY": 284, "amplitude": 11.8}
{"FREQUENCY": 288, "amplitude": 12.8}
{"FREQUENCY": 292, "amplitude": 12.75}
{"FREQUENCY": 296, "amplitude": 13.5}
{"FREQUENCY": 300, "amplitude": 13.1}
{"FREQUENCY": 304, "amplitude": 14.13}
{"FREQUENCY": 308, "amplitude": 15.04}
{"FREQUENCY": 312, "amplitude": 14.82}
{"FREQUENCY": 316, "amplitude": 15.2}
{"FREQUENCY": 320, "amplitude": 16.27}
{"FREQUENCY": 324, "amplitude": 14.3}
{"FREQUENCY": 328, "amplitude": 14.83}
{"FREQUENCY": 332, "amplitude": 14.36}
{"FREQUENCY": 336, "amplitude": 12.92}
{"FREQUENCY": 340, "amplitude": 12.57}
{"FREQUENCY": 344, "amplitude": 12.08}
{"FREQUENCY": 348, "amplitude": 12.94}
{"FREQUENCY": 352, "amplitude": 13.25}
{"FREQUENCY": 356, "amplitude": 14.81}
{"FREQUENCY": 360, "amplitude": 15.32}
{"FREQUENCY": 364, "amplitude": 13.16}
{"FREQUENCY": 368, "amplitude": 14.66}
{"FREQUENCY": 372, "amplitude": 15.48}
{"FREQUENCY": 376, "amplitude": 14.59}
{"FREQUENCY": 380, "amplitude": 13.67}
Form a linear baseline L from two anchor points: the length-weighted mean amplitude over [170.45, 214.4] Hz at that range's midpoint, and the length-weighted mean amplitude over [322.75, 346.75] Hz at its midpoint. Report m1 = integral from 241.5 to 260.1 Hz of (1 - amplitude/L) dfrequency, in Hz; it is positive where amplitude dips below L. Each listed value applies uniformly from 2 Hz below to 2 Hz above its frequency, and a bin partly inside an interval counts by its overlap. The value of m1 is 3.33 Hz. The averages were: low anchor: 13.8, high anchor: 13.5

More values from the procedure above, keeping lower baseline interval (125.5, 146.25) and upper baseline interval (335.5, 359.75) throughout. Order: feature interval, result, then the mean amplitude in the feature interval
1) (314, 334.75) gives -2.3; 14.9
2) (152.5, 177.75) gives -2.8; 16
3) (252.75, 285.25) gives 5.9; 11.3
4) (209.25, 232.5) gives 2.0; 12.8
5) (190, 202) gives 1.1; 12.9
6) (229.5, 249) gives 2.5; 12.2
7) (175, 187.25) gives -0.7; 15.1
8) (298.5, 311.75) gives -0.7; 14.2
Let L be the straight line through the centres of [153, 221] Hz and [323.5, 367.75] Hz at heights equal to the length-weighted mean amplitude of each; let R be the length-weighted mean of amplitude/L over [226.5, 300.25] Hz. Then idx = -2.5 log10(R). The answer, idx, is 0.18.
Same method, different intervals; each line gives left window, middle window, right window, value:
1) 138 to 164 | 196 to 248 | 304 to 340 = 0.18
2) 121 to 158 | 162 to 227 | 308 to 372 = 0.06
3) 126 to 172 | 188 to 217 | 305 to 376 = 0.17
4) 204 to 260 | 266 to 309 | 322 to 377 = 0.02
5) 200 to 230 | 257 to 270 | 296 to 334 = 0.32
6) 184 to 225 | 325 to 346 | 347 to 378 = 0.06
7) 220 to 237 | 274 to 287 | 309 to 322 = 0.13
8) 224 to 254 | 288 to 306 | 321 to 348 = -0.03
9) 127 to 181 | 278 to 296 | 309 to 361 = 0.14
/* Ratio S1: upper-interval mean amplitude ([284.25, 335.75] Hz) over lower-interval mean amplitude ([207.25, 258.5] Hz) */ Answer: 1.2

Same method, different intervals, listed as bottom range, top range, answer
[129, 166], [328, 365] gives 0.89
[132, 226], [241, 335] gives 0.90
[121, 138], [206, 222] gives 0.86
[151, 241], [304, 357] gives 1.01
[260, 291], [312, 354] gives 1.18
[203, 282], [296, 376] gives 1.18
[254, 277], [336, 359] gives 1.22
